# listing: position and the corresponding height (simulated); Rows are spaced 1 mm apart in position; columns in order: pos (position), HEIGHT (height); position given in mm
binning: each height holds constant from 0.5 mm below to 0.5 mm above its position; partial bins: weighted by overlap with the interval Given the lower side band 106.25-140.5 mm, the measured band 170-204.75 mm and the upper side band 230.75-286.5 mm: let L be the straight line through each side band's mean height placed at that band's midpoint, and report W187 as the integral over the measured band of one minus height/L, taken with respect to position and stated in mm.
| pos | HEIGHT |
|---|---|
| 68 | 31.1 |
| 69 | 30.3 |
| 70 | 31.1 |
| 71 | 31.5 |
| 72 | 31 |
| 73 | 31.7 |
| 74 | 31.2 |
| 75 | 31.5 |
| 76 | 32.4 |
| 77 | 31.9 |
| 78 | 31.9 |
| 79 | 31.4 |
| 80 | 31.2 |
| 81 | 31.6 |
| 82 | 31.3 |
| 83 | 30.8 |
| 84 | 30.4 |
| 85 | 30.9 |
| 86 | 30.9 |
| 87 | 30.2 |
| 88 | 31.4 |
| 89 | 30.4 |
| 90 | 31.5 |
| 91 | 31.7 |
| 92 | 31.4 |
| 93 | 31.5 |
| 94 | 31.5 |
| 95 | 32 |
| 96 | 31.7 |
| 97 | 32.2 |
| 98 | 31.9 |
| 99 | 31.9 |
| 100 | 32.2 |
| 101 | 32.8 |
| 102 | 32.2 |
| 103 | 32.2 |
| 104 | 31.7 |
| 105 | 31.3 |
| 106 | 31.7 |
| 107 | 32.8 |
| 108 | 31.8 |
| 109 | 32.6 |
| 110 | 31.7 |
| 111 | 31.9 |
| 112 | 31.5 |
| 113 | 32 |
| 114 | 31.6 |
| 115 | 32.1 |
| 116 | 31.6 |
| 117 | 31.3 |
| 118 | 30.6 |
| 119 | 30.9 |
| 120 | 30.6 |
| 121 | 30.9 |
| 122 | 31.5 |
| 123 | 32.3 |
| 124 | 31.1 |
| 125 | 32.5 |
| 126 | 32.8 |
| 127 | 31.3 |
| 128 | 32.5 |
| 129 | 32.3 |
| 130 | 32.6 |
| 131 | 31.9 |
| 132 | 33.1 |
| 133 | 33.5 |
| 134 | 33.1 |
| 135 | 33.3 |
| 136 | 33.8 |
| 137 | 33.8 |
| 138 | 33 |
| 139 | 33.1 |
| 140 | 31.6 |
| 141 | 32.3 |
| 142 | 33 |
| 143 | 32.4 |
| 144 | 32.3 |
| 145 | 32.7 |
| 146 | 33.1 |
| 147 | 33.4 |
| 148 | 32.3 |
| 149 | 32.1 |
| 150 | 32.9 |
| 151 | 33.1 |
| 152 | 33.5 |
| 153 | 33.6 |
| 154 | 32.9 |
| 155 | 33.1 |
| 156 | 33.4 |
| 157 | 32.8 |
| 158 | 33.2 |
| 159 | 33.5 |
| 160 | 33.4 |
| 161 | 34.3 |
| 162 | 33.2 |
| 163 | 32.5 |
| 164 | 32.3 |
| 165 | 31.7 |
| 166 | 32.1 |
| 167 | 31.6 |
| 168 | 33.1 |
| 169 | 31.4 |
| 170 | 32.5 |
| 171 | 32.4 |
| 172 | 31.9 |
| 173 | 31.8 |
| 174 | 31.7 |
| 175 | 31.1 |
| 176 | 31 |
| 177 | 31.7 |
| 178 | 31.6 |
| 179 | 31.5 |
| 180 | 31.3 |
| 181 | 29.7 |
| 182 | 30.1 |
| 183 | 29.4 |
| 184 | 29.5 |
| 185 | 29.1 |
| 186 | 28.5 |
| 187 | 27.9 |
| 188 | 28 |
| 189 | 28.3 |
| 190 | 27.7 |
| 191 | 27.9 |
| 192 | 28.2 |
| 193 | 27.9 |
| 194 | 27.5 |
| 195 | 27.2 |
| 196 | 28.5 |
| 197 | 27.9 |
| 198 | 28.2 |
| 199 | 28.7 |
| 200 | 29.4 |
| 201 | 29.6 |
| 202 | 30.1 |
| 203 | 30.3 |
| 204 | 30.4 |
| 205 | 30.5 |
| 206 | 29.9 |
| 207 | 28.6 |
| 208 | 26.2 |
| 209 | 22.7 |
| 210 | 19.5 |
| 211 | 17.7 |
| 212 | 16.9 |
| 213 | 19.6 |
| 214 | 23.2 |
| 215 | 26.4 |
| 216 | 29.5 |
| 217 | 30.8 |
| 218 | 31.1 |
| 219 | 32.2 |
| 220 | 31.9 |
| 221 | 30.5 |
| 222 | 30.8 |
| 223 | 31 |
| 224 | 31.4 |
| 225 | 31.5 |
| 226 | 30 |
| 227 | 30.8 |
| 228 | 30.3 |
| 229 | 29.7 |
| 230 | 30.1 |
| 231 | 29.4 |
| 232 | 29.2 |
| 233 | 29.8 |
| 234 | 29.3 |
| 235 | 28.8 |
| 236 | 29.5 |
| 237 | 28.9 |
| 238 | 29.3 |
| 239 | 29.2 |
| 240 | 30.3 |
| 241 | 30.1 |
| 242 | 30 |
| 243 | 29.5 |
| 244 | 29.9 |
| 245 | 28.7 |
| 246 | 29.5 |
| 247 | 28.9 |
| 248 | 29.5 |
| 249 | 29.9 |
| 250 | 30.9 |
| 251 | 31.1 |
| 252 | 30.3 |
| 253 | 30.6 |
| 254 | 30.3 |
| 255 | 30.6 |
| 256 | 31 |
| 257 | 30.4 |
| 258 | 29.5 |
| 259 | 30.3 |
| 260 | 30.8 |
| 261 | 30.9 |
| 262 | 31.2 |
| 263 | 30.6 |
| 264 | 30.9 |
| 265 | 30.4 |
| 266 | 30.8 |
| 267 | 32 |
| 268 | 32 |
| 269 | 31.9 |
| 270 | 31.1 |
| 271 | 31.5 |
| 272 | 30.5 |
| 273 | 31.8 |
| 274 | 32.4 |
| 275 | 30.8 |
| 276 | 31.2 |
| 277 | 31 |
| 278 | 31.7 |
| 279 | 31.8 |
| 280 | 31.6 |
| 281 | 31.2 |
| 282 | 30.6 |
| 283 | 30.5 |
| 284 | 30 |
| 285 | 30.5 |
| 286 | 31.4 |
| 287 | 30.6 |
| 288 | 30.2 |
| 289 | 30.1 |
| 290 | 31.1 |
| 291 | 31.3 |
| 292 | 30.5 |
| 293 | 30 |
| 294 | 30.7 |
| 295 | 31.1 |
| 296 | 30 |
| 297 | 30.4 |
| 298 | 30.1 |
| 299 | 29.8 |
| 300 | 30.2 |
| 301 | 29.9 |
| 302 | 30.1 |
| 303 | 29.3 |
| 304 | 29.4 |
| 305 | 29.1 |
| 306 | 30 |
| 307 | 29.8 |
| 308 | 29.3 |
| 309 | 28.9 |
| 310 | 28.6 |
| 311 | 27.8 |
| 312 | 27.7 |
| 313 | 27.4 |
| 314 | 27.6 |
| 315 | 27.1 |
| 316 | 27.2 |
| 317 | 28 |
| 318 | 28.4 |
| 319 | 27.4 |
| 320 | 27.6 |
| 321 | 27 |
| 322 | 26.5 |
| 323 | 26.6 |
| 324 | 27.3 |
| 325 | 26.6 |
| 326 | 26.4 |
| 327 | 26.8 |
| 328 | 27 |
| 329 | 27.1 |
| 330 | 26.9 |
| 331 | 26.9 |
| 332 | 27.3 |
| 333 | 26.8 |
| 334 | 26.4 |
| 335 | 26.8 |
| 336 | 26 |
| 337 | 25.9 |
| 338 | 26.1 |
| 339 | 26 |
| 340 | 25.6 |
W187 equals 1.9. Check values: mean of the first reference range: 32.1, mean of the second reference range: 30.5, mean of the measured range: 29.6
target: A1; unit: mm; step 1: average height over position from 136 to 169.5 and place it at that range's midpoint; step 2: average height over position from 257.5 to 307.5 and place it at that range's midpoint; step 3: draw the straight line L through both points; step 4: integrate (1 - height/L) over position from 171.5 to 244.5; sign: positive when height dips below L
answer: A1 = 6.90 mm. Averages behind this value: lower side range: 32.8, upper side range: 30.7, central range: 28.9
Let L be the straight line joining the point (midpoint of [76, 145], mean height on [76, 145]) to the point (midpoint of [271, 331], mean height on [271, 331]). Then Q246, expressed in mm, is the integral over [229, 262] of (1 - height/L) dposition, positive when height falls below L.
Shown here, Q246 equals 0.2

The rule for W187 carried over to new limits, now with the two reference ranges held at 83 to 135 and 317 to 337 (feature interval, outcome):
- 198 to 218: 2.10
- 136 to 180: -2.68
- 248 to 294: -4.40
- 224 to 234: -0.34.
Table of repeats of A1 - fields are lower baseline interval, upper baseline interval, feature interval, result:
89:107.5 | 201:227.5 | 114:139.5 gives -1.1 mm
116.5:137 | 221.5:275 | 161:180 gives -0.3 mm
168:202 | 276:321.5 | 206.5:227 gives 1.8 mm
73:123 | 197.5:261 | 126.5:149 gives -1.4 mm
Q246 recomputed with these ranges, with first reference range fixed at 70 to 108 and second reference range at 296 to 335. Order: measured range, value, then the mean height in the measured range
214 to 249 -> -0.6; 29.8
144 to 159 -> -1.2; 33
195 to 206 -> 0.2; 29.3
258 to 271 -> -1.0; 31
